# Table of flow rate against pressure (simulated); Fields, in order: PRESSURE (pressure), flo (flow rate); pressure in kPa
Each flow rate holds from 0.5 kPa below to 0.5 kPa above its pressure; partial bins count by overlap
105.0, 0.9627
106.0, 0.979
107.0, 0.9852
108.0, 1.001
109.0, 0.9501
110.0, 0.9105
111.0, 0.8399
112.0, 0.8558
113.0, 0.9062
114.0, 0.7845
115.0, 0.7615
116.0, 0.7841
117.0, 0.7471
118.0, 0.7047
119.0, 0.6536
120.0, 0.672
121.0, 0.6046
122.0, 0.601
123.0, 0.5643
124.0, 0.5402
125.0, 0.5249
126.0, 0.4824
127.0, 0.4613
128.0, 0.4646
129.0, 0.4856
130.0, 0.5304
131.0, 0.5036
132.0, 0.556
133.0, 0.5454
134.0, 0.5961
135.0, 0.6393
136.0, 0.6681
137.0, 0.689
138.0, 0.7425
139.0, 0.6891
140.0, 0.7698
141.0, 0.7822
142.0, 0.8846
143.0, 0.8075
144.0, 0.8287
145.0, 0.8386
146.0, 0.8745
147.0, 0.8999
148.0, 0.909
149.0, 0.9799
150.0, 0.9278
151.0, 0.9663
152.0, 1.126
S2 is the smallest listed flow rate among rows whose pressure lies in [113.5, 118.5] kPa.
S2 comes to 0.7047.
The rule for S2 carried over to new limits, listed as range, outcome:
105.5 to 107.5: 0.979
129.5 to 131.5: 0.5036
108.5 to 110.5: 0.9105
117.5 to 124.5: 0.5402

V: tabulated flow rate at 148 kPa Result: 0.909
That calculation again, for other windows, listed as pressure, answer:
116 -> 0.7841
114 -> 0.7845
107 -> 0.9852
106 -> 0.979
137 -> 0.689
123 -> 0.5643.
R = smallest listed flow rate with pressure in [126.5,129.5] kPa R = 0.4613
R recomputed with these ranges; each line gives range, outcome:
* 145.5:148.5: 0.8745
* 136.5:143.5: 0.689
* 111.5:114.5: 0.7845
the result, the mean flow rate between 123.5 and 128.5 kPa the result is 0.495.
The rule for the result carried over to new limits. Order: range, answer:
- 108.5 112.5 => 0.889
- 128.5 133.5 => 0.524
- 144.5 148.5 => 0.881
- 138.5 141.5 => 0.747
